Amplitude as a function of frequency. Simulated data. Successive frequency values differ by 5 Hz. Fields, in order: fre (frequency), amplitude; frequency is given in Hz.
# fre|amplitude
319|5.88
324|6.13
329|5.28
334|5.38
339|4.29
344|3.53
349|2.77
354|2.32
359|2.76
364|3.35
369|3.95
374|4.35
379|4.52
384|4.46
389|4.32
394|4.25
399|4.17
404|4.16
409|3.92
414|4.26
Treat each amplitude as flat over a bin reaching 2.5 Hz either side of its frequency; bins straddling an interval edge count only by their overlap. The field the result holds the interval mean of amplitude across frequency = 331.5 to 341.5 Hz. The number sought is 4.83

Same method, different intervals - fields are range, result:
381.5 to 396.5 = 4.34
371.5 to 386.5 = 4.44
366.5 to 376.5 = 4.15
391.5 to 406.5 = 4.19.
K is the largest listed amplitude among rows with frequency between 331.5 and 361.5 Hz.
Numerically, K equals 5.38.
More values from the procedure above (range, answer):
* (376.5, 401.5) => 4.52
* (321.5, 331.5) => 6.13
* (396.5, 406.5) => 4.17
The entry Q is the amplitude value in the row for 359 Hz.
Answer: 2.76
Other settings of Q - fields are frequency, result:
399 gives 4.17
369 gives 3.95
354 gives 2.32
